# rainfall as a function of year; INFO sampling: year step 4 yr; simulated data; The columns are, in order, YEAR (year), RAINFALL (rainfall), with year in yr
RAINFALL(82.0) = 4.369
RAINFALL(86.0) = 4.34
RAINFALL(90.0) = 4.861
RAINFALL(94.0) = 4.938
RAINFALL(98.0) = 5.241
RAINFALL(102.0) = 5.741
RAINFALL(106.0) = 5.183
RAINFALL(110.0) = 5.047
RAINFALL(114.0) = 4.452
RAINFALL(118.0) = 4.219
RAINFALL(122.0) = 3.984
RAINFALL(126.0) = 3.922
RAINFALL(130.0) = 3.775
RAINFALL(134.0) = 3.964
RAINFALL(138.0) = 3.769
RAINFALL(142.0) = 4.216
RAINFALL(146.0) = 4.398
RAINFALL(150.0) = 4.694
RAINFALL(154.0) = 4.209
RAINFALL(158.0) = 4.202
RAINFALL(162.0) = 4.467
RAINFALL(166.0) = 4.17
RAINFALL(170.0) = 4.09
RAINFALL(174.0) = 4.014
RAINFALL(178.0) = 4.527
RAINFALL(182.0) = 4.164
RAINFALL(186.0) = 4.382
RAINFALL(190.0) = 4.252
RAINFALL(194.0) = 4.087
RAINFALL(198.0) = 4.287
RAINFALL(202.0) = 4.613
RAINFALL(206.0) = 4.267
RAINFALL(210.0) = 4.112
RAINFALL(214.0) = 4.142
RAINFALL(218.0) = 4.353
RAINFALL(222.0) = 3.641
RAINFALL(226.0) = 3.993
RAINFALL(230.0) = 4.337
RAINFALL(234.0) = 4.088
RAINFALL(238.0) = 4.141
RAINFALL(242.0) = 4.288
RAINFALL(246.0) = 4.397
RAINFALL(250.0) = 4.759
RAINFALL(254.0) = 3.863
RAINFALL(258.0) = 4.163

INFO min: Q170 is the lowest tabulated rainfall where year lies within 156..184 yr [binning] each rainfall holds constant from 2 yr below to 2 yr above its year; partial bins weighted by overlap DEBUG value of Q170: 4.014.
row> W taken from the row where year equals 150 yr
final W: 4.694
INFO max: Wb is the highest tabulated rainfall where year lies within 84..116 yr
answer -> 5.741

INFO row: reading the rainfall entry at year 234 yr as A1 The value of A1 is 4.088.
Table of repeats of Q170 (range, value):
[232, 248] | 4.088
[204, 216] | 4.112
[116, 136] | 3.775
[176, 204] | 4.087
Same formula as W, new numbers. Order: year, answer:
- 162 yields 4.467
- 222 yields 3.641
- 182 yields 4.164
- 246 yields 4.397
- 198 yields 4.287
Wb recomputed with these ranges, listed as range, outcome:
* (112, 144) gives 4.452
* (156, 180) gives 4.527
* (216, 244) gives 4.353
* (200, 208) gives 4.613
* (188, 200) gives 4.287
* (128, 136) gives 3.964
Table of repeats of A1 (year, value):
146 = 4.398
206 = 4.267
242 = 4.288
